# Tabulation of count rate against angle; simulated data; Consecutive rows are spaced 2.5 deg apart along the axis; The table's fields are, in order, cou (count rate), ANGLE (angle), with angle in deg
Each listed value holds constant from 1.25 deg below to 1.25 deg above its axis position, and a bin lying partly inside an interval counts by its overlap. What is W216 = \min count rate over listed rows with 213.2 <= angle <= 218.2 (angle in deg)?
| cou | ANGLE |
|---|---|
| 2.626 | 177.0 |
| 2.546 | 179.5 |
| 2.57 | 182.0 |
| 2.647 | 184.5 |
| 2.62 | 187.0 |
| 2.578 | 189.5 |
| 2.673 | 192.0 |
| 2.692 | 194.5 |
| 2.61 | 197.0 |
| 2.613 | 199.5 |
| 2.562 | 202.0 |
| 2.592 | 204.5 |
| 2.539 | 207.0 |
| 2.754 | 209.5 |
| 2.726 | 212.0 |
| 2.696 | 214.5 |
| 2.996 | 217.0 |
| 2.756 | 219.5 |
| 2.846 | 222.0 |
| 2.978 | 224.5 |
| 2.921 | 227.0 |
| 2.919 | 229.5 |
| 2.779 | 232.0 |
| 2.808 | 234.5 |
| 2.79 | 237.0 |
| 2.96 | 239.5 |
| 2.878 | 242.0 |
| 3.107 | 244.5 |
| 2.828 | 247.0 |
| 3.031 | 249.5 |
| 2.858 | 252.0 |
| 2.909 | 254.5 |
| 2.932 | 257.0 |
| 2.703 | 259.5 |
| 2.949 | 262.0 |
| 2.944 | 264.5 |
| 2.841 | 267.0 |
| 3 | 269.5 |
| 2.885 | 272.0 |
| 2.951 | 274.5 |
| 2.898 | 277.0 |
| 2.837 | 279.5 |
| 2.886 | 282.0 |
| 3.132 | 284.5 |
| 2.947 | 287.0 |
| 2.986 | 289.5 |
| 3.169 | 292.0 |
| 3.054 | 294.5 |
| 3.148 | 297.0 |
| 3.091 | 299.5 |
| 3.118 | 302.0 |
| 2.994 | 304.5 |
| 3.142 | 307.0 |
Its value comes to 2.696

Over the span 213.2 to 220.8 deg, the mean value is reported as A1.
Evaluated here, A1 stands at 2.82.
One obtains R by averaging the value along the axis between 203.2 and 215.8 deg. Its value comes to 2.66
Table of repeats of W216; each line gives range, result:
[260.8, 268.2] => 2.841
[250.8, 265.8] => 2.703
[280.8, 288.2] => 2.886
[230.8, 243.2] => 2.779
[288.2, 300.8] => 2.986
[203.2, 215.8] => 2.539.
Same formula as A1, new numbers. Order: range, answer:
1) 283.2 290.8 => 3.02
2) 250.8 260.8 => 2.85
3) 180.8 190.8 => 2.6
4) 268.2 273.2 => 2.94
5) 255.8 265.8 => 2.88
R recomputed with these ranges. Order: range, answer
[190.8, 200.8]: 2.65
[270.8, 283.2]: 2.89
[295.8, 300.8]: 3.12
